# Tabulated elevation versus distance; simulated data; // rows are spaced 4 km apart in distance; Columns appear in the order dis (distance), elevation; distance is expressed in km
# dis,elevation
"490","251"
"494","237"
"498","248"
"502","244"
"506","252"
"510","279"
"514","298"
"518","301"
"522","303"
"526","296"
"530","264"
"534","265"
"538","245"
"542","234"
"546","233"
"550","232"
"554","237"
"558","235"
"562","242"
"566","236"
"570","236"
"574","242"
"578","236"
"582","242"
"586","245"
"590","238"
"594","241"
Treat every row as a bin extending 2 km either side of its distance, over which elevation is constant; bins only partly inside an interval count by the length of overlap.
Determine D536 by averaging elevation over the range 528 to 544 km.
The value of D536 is 252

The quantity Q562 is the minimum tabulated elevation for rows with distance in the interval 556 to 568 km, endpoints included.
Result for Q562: 235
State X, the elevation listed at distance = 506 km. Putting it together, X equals 252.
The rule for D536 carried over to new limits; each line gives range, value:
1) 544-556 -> 234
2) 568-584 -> 239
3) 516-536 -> 286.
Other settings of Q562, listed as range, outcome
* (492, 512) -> 237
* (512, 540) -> 245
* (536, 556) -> 232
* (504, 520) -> 252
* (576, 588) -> 236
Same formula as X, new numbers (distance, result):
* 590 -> 238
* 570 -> 236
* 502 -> 244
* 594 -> 241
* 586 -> 245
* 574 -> 242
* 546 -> 233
